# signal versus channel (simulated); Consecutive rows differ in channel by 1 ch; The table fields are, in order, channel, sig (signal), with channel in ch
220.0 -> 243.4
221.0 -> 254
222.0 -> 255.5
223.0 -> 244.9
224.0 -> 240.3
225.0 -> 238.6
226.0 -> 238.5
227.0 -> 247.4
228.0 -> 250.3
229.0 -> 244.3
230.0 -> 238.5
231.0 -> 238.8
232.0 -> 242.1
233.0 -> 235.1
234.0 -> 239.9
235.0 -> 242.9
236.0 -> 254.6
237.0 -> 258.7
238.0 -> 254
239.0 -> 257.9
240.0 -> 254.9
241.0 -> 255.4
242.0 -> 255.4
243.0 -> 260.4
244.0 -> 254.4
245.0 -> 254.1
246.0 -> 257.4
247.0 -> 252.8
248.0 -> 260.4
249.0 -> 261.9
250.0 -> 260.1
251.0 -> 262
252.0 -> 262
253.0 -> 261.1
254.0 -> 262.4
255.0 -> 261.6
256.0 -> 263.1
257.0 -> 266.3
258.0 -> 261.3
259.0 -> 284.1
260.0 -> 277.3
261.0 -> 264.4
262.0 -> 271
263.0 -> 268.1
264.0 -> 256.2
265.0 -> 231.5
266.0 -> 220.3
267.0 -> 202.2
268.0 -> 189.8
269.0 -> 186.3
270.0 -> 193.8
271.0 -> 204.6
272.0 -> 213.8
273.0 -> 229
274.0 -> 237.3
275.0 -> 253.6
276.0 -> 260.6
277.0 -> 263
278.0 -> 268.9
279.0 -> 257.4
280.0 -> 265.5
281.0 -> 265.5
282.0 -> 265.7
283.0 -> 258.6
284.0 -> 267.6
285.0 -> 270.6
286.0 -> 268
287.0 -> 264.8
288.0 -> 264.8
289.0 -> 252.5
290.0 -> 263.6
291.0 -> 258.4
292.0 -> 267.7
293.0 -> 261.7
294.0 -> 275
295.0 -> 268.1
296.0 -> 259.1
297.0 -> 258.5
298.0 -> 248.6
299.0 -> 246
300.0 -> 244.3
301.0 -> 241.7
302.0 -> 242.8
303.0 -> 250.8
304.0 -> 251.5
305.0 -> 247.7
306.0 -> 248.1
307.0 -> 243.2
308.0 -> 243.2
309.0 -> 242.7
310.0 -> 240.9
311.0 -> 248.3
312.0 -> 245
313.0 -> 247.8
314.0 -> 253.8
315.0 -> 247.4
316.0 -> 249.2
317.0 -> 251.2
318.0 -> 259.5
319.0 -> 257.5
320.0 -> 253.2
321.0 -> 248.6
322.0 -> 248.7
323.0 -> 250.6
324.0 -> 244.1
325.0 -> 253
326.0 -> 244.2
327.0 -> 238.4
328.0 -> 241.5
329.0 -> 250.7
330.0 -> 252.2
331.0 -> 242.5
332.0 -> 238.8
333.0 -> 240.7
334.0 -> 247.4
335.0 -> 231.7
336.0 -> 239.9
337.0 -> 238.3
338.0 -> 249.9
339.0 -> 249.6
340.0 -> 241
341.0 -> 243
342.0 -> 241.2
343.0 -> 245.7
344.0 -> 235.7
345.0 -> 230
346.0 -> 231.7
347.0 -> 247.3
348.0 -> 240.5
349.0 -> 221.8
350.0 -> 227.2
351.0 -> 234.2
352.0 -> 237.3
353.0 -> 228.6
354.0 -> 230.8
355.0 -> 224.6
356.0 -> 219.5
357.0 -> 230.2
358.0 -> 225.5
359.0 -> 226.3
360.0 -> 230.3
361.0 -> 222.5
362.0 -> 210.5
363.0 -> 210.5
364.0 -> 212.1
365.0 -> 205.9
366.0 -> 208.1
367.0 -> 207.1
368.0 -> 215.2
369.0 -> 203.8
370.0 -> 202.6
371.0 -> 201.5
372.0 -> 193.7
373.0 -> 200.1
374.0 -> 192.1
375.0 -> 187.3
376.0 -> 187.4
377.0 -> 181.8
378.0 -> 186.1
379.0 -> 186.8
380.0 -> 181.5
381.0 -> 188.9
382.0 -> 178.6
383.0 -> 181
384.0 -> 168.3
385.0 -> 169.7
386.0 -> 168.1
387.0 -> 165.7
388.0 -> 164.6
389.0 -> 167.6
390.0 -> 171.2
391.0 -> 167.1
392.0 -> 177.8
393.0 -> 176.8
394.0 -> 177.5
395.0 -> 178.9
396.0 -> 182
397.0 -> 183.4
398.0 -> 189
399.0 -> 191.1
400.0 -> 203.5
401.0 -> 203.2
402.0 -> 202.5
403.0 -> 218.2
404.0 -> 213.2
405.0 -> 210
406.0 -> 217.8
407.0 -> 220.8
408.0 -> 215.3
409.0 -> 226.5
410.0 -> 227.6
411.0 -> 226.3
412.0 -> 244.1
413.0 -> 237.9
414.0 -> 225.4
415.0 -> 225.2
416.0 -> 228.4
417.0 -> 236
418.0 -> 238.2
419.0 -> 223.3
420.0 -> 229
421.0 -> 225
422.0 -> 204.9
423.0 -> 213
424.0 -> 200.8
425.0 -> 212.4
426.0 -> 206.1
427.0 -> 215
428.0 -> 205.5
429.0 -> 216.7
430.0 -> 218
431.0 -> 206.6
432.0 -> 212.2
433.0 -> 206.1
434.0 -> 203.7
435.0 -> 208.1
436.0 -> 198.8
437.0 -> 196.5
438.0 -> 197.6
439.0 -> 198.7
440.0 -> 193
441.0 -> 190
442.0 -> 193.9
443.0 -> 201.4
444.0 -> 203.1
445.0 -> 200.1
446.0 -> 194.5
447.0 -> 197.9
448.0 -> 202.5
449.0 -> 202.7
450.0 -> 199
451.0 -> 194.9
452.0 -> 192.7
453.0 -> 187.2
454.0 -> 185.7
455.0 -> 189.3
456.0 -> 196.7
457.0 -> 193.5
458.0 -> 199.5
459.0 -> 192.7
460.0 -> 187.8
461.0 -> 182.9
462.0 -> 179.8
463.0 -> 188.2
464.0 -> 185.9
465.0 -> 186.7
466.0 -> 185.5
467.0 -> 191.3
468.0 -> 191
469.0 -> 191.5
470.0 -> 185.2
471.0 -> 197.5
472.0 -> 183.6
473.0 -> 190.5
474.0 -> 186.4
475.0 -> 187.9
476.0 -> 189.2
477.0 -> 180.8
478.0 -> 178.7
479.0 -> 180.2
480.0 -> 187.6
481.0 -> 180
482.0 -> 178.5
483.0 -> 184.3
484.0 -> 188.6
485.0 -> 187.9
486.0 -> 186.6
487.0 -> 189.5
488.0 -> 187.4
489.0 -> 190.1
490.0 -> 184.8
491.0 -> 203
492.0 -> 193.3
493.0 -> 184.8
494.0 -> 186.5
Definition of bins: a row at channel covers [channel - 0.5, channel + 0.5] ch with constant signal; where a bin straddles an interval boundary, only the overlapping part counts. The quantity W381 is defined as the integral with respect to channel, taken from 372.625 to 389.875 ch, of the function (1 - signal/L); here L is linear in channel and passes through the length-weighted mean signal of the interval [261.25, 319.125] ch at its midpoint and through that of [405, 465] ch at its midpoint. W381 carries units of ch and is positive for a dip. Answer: 3.3 ch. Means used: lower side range 249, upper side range 207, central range 179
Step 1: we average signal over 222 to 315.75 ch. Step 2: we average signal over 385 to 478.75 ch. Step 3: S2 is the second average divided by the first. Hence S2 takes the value 0.79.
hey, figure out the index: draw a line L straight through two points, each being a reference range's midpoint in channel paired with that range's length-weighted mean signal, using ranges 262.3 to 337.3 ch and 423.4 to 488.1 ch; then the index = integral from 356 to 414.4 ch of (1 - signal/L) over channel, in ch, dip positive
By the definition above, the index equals 5.0 ch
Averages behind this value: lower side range 247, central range 199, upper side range 194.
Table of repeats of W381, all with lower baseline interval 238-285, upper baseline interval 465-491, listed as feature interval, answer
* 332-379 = 0.3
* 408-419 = -1.3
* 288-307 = -1.1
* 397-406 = 0.3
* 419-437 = -0.8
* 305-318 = -0.6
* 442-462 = 0.0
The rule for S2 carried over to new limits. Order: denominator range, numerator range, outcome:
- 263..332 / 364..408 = 0.77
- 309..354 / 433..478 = 0.79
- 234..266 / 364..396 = 0.72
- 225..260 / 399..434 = 0.85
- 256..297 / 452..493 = 0.75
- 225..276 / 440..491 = 0.77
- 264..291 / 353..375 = 0.87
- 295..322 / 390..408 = 0.78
